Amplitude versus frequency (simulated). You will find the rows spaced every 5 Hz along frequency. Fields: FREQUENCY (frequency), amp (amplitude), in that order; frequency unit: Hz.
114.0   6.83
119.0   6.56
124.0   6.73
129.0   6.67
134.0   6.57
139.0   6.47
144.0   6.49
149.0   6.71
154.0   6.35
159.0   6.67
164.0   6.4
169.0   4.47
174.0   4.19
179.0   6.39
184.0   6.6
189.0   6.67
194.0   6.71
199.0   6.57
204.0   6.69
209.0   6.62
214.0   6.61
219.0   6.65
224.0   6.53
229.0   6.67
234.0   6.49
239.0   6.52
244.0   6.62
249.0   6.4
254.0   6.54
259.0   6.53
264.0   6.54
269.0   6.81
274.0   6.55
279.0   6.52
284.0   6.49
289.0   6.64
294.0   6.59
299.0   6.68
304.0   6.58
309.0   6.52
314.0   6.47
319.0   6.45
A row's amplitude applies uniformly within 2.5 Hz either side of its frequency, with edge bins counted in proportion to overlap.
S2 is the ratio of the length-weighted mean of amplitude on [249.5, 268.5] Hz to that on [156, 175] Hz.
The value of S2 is 1.2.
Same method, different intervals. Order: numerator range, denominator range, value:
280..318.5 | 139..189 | 1.08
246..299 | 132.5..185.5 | 1.08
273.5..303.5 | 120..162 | 1.00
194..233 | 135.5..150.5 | 1.01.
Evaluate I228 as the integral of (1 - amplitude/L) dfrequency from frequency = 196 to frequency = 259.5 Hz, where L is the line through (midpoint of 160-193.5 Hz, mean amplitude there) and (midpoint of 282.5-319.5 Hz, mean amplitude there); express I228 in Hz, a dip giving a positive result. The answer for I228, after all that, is -4.3 Hz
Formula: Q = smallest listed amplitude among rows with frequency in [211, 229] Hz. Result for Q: 6.53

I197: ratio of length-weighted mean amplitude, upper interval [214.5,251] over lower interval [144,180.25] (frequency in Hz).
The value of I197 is 1.11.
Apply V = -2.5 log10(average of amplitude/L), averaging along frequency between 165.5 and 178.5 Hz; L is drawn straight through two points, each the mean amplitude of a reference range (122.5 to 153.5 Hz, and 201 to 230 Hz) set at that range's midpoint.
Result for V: 0.34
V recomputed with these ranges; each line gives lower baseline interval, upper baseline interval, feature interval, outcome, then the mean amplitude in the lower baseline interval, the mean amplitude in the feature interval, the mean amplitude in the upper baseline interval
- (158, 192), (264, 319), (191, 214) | -0.10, 5.89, 6.64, 6.58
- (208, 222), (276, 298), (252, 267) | 0.01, 6.62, 6.55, 6.57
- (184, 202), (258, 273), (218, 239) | 0.01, 6.64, 6.57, 6.63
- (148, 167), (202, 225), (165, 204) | 0.09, 6.46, 6.01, 6.62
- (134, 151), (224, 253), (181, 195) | -0.02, 6.55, 6.64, 6.54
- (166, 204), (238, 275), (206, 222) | -0.07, 6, 6.63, 6.57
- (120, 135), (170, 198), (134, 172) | 0.03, 6.66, 6.22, 6.05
